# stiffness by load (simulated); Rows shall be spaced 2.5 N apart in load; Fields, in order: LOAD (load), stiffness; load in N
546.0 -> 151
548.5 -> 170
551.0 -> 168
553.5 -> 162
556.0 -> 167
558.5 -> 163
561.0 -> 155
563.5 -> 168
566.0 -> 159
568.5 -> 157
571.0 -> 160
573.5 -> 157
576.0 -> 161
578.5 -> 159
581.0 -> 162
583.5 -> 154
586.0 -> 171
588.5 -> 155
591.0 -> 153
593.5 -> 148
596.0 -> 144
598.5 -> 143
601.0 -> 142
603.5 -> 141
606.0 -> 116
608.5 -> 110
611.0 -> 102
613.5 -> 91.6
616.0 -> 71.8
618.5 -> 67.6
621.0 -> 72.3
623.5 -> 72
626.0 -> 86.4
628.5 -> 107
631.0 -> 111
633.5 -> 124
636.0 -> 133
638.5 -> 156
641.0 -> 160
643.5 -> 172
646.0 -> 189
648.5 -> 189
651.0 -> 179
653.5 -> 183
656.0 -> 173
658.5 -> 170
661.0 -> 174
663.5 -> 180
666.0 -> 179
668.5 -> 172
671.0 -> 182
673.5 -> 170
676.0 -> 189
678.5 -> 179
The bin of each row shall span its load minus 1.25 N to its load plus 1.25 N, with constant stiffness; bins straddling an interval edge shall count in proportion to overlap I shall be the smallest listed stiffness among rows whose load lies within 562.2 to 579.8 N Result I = 157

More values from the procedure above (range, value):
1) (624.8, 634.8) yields 86.4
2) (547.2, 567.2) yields 155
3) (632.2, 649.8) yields 124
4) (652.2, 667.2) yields 170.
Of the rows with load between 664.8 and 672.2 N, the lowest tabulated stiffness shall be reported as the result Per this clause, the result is 172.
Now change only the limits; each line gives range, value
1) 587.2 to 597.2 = 144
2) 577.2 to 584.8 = 154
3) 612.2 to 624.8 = 67.6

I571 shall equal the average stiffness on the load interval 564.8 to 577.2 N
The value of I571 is 159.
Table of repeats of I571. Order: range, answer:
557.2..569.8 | 160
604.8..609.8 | 113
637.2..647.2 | 169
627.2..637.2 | 119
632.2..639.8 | 138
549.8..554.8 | 165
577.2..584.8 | 158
